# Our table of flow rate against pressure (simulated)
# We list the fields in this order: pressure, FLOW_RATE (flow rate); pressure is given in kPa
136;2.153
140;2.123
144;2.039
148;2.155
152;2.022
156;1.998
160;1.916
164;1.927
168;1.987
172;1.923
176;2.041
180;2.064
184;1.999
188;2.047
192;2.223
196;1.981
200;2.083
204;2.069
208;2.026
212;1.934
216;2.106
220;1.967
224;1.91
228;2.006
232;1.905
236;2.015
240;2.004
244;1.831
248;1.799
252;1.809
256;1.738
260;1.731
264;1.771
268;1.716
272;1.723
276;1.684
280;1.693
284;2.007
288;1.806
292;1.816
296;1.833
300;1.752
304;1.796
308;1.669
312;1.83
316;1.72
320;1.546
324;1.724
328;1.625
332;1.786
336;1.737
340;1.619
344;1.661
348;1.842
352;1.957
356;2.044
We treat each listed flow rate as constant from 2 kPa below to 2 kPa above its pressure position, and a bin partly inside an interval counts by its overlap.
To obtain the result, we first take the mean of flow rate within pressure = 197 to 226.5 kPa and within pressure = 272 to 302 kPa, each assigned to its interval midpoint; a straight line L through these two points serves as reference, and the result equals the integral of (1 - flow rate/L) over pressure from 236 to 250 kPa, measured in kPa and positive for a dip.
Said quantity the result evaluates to 0.2 kPa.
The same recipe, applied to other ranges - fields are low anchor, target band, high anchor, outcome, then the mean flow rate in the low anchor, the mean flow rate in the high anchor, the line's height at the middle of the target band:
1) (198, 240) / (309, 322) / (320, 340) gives 0.27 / 2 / 1.69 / 1.73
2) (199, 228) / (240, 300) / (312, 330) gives 1.40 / 2.01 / 1.67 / 1.83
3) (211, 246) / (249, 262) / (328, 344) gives 0.93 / 1.97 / 1.7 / 1.9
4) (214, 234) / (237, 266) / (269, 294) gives 1.05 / 1.98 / 1.79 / 1.89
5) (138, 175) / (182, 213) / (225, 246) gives -1.09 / 2.01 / 1.95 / 1.98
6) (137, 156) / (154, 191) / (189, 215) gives 1.29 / 2.08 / 2.05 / 2.07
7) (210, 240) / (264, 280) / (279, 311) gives 1.25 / 1.98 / 1.8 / 1.86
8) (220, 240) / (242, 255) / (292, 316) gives 0.74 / 1.96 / 1.77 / 1.92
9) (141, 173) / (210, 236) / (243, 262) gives -1.79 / 2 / 1.78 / 1.85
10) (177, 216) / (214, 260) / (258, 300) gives 0.19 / 2.05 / 1.78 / 1.92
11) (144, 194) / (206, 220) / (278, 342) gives -0.55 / 2.03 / 1.75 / 1.94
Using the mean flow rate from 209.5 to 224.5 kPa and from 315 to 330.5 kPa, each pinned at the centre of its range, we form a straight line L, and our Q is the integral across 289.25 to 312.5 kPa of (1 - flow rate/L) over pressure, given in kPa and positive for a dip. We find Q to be -0.78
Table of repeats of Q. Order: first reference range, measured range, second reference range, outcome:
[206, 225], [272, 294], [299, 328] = 0.1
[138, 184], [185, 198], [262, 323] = -0.8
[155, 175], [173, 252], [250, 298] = -5.0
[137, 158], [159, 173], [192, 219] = 0.8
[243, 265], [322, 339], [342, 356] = 1.2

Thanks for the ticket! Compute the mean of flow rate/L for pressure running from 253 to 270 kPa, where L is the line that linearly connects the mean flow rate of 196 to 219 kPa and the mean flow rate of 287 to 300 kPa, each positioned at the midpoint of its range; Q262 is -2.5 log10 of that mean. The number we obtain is 0.09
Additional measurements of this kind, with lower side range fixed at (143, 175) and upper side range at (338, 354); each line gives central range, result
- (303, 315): 0.03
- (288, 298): 0.01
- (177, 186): -0.03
